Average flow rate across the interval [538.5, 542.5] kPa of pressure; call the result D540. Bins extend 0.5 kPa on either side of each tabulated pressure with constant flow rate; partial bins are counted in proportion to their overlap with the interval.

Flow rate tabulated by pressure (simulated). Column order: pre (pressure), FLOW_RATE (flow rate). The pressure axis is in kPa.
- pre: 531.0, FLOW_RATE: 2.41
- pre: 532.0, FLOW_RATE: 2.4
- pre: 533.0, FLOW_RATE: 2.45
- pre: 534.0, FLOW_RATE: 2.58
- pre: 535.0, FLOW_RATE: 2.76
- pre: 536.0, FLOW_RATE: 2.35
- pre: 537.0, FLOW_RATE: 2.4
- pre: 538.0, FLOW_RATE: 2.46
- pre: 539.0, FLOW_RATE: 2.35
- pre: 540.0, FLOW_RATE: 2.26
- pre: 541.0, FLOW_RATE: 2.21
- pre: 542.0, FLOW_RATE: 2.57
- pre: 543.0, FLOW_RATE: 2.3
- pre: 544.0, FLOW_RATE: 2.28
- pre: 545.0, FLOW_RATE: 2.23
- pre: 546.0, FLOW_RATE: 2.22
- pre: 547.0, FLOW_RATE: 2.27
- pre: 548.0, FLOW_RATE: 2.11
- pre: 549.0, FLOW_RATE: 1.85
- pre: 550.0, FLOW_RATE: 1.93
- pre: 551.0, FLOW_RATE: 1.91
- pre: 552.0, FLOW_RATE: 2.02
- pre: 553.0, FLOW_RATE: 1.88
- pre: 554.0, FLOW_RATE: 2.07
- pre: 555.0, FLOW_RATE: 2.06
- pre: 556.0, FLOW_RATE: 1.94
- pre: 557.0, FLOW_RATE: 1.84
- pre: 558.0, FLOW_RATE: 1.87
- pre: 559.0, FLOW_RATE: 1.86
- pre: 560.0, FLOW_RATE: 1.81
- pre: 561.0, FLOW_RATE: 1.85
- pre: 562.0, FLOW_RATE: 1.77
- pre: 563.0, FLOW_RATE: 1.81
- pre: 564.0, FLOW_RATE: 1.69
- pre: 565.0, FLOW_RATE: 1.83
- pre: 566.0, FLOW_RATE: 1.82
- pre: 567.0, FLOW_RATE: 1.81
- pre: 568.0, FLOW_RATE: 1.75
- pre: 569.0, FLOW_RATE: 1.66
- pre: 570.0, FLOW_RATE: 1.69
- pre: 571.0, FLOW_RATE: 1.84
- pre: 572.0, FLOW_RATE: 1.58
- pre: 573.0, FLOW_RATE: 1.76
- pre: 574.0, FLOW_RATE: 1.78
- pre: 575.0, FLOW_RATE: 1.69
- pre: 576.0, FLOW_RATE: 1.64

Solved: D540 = 2.35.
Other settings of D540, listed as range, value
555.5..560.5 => 1.86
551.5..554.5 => 1.99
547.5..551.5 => 1.95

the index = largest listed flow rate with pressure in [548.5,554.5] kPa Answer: 2.07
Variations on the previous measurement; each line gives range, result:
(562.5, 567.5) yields 1.83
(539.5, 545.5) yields 2.57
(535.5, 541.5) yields 2.46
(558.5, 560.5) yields 1.86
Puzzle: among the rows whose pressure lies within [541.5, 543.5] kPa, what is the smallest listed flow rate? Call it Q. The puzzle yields 2.3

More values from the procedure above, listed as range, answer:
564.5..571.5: 1.66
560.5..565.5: 1.69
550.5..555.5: 1.88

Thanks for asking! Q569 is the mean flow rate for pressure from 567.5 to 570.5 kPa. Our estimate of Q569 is 1.7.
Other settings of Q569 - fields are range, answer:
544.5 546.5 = 2.23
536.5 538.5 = 2.43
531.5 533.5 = 2.42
